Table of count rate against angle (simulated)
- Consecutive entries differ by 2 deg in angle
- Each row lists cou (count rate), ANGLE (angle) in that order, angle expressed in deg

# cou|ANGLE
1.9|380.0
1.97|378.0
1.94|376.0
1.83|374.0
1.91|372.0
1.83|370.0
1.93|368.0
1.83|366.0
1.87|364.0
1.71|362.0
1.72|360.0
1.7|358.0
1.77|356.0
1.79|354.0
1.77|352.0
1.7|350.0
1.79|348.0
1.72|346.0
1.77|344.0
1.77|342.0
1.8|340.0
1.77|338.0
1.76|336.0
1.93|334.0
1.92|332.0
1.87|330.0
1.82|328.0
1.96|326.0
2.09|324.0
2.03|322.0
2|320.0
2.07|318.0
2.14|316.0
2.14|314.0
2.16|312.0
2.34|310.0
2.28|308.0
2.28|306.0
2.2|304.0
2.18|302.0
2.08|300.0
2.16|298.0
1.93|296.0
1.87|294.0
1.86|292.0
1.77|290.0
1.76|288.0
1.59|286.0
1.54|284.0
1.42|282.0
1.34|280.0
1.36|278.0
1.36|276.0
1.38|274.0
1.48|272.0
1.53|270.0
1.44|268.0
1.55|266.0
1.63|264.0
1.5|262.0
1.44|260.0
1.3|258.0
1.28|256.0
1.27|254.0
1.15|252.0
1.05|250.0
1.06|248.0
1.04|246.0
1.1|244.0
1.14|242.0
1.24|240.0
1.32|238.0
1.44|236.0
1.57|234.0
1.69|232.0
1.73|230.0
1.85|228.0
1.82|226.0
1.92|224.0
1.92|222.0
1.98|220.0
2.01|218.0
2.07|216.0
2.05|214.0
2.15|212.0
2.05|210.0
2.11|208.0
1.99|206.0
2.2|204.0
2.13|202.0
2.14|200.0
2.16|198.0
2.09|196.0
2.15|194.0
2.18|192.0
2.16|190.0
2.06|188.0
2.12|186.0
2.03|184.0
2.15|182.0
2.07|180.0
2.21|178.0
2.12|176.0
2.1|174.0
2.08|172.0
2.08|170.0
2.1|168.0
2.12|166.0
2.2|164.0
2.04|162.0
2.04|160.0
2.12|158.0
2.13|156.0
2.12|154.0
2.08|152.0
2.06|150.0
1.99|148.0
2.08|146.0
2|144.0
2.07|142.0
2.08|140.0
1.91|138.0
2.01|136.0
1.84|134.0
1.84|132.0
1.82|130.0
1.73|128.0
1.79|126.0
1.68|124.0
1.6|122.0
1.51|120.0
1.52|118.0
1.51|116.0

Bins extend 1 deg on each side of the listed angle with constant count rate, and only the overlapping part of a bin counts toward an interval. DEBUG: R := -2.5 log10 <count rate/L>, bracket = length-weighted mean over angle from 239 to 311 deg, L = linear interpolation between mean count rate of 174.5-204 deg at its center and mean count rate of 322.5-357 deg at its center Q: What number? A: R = 0.23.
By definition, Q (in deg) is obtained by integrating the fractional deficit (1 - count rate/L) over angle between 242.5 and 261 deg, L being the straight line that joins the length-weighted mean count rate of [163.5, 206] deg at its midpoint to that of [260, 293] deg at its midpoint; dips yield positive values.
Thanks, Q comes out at 5.5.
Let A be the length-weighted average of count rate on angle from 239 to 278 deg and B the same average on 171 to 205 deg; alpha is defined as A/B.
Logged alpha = 0.6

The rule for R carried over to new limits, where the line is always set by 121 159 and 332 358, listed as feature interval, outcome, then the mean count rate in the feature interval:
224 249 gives 0.29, 1.44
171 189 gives -0.10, 2.1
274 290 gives 0.22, 1.49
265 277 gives 0.25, 1.46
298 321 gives -0.20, 2.17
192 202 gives -0.13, 2.14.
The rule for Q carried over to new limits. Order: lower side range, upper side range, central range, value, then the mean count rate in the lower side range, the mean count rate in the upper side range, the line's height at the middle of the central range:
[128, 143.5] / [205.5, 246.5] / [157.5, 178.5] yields -2.8 deg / 1.93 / 1.73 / 1.86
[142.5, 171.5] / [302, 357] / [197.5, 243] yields 4.1 deg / 2.08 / 1.95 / 2.04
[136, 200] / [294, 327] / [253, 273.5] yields 6.5 deg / 2.09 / 2.12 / 2.11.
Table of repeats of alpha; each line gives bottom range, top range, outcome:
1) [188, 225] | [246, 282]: 0.65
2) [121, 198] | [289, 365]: 0.95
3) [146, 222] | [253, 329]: 0.85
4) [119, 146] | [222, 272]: 0.77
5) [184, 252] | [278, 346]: 1.06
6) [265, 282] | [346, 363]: 1.22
